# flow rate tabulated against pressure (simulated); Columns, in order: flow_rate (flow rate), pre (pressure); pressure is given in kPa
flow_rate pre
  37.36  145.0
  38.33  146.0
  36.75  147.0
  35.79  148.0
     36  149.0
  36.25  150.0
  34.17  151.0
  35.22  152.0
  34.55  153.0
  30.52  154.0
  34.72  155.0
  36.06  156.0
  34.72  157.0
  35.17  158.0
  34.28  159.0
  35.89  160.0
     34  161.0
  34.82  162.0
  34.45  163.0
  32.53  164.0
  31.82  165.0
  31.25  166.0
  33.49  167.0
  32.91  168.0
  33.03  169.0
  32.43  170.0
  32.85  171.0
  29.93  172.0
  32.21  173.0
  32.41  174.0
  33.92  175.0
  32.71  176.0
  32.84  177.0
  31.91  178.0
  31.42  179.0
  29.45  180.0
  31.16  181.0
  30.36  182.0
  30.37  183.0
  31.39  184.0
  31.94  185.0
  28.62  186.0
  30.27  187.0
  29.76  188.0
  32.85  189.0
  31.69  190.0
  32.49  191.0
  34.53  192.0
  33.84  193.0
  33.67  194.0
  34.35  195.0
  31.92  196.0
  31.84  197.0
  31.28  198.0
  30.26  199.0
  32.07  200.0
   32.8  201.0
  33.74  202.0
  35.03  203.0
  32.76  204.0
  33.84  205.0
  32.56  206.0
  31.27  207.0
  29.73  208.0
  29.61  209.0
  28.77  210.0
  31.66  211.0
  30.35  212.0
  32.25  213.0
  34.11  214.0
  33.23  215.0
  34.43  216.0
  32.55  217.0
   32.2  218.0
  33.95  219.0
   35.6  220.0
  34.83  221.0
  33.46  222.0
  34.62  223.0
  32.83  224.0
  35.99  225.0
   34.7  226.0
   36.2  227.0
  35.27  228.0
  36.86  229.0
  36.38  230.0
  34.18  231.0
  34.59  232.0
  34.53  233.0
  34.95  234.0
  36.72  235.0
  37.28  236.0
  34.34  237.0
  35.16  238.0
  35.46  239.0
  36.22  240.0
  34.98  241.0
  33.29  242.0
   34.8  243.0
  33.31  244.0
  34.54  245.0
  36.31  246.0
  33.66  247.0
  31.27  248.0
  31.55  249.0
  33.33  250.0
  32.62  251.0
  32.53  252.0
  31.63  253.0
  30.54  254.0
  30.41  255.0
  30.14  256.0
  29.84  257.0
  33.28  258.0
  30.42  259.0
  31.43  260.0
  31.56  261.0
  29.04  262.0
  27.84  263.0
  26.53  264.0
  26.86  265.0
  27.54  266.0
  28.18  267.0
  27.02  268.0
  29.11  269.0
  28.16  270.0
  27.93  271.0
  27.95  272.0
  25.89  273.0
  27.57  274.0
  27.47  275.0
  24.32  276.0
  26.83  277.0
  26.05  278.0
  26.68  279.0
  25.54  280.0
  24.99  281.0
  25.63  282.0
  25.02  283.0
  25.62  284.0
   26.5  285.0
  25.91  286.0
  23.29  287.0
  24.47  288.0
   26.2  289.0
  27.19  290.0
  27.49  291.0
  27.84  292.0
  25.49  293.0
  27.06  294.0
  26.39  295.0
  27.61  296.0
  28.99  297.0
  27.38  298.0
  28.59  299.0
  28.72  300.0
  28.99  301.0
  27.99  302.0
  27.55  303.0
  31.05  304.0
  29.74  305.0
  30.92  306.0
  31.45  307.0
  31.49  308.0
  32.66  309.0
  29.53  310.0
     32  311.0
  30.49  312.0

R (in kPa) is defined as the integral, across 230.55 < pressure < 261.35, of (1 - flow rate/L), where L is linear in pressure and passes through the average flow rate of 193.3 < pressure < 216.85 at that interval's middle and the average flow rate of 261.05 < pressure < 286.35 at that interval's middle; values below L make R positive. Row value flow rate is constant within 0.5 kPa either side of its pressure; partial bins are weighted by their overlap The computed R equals -4.6 kPa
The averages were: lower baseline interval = 32.3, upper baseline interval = 26.9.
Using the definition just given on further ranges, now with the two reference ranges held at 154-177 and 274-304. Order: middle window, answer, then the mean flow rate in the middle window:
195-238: -4.1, 33.5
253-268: -0.7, 29.5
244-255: -1.5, 32.7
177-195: 0.3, 31.6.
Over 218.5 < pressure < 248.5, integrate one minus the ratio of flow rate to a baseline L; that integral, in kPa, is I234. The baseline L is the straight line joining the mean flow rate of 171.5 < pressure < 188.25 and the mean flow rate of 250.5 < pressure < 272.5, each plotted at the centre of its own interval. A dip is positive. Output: -4.7 kPa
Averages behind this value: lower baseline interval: 31.2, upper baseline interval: 29.6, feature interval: 34.9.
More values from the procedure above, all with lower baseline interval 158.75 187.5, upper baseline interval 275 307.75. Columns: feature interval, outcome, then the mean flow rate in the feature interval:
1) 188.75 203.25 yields -0.7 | 32.8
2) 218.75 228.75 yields -1.6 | 34.8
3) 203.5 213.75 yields -0.2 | 31.3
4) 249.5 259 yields -0.9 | 31.5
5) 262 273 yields 0.2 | 27.7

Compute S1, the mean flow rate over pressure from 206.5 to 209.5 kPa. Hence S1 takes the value 30.2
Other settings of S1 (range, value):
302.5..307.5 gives 30.1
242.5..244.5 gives 34.1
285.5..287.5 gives 24.6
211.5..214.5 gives 32.2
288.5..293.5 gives 26.8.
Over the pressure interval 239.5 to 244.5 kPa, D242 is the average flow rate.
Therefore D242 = 34.5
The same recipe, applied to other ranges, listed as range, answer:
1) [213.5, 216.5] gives 33.9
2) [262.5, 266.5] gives 27.2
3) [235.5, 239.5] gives 35.6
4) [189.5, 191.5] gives 32.1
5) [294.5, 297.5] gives 27.7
